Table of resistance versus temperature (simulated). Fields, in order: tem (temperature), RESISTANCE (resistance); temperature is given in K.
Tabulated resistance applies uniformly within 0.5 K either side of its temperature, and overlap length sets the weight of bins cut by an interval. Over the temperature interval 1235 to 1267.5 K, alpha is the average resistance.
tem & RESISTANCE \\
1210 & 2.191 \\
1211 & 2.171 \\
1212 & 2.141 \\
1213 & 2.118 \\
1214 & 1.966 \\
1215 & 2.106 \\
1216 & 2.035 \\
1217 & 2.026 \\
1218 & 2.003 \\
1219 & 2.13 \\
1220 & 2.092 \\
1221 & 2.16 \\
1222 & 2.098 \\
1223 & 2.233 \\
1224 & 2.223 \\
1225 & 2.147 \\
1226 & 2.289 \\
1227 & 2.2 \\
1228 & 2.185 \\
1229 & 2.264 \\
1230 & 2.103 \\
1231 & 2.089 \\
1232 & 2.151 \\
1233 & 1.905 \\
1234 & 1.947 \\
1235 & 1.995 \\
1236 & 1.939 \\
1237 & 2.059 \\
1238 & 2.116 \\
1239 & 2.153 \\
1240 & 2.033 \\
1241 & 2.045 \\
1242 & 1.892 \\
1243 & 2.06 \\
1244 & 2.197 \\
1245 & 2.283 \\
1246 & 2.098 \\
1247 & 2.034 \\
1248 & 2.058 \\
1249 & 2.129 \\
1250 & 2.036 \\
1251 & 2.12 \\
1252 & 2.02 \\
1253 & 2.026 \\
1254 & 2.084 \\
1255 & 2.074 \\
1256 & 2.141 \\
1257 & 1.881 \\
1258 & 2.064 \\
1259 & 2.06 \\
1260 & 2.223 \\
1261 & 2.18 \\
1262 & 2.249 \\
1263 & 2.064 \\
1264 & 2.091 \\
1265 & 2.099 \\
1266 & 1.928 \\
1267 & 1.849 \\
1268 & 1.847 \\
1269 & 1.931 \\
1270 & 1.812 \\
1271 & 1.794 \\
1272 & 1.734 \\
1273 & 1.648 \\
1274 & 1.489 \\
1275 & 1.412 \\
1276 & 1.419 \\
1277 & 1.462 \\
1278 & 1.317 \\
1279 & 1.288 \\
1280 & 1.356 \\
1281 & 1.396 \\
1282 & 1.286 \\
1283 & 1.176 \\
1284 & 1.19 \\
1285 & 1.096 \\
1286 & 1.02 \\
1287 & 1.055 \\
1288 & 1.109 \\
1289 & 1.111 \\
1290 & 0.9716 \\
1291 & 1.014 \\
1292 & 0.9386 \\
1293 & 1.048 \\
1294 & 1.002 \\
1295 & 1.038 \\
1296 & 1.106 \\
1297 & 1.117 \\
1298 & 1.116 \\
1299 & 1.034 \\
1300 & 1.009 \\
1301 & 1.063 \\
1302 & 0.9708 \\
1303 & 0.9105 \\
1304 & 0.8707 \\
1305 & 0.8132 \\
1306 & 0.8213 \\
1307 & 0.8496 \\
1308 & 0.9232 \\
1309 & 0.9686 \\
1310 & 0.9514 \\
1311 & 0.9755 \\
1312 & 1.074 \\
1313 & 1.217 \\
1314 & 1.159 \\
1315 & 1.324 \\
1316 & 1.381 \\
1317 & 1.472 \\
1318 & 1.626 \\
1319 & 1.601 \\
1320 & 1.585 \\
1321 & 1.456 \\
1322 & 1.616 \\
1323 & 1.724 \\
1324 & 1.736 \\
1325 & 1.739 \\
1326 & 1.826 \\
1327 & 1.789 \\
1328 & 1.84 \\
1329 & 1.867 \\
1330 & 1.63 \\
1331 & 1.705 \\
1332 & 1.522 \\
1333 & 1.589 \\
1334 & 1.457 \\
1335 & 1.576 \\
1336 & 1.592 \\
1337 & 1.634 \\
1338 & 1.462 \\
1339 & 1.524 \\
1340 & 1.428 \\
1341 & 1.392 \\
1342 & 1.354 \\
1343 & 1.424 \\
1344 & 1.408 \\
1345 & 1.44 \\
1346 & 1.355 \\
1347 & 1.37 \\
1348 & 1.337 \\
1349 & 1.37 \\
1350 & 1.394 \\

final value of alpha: 2.07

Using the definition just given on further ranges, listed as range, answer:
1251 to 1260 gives 2.06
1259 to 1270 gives 2.04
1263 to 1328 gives 1.33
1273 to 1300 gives 1.18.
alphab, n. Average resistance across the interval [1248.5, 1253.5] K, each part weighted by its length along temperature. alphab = 2.07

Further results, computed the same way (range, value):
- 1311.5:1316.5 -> 1.23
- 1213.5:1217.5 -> 2.03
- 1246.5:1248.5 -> 2.05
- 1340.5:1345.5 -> 1.4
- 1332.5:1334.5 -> 1.52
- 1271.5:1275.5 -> 1.57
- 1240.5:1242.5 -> 1.97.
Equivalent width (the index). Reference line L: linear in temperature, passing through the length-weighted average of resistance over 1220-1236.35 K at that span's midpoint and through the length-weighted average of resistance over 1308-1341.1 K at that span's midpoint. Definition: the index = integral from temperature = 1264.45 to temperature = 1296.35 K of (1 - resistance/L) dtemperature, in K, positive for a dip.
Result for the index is 7.4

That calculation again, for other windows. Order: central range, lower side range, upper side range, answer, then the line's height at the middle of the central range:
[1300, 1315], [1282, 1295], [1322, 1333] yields 4.4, 1.39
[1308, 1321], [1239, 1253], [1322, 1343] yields 3.3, 1.71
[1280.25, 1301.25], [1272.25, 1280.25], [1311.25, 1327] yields 5.2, 1.46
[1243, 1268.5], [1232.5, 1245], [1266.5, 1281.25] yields -3.6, 1.82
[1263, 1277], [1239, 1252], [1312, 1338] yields 1.1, 1.93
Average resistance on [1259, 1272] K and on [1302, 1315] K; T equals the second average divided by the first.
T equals 0.49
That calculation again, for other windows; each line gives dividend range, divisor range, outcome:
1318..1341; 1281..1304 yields 1.53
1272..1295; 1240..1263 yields 0.59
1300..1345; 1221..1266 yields 0.66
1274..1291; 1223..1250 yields 0.59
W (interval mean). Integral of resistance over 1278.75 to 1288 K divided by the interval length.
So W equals 1.2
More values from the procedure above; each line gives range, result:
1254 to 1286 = 1.72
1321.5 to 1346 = 1.59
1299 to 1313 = 0.952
